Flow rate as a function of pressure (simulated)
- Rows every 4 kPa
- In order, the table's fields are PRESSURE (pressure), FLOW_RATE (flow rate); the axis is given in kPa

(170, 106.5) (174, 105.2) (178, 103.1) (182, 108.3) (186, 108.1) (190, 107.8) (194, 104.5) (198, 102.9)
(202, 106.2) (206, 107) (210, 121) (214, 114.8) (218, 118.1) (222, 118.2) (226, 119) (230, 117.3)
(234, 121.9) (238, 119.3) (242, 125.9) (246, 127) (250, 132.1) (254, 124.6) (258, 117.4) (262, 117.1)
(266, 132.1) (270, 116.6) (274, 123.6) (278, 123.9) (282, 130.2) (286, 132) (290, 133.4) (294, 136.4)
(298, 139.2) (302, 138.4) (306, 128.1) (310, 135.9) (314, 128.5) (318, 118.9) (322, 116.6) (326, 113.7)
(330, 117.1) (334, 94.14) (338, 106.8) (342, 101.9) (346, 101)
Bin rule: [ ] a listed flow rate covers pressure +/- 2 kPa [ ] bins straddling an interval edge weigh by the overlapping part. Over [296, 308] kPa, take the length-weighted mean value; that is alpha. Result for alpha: 135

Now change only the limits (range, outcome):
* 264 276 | 124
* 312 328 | 119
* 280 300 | 134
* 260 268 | 125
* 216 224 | 118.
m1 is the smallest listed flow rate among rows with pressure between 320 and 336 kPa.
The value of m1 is 94.14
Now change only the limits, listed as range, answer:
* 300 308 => 128.1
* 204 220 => 107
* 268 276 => 116.6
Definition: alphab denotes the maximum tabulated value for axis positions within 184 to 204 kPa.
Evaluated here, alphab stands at 108.1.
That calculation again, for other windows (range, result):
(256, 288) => 132.1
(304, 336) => 135.9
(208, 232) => 121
